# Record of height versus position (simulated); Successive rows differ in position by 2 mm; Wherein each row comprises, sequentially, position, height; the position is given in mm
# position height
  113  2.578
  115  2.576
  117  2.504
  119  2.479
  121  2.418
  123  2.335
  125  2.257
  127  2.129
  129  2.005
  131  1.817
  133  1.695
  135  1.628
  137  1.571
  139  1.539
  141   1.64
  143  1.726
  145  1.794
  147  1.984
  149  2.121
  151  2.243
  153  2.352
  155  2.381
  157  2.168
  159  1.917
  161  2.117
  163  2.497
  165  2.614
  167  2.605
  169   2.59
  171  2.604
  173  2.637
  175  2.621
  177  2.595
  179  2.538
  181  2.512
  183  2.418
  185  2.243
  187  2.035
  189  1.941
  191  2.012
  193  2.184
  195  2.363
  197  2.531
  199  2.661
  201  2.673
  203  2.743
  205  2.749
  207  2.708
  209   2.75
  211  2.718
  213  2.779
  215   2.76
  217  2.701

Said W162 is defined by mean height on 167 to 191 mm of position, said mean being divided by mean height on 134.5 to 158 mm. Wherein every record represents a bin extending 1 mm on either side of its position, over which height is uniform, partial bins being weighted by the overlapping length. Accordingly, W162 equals 1.3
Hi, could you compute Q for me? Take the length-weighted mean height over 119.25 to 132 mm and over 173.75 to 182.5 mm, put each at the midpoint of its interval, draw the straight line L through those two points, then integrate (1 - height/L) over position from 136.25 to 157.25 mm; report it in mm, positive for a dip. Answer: 3.46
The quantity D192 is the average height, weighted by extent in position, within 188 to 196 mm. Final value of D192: 2.12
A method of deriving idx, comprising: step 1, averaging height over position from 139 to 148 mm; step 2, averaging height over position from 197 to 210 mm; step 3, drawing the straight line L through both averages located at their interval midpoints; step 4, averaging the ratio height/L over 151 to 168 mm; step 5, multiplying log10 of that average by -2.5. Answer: -0.16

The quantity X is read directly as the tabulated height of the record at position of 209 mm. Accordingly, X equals 2.75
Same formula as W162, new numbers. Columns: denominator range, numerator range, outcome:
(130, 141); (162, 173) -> 1.57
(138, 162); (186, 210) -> 1.22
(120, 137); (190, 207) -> 1.25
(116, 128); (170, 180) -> 1.10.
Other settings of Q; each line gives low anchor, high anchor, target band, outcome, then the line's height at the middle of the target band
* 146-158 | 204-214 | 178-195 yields 1.91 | 2.53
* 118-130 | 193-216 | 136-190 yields 5.25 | 2.46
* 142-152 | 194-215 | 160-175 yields -2.06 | 2.22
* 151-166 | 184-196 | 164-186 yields -3.36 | 2.21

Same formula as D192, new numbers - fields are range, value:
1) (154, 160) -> 2.16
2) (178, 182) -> 2.52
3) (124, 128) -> 2.19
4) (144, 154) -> 2.1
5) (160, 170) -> 2.48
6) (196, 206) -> 2.67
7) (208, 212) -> 2.73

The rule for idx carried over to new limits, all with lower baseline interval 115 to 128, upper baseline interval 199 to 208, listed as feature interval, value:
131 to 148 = 0.39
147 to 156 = 0.12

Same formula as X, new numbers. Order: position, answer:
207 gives 2.708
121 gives 2.418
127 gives 2.129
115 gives 2.576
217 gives 2.701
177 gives 2.595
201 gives 2.673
